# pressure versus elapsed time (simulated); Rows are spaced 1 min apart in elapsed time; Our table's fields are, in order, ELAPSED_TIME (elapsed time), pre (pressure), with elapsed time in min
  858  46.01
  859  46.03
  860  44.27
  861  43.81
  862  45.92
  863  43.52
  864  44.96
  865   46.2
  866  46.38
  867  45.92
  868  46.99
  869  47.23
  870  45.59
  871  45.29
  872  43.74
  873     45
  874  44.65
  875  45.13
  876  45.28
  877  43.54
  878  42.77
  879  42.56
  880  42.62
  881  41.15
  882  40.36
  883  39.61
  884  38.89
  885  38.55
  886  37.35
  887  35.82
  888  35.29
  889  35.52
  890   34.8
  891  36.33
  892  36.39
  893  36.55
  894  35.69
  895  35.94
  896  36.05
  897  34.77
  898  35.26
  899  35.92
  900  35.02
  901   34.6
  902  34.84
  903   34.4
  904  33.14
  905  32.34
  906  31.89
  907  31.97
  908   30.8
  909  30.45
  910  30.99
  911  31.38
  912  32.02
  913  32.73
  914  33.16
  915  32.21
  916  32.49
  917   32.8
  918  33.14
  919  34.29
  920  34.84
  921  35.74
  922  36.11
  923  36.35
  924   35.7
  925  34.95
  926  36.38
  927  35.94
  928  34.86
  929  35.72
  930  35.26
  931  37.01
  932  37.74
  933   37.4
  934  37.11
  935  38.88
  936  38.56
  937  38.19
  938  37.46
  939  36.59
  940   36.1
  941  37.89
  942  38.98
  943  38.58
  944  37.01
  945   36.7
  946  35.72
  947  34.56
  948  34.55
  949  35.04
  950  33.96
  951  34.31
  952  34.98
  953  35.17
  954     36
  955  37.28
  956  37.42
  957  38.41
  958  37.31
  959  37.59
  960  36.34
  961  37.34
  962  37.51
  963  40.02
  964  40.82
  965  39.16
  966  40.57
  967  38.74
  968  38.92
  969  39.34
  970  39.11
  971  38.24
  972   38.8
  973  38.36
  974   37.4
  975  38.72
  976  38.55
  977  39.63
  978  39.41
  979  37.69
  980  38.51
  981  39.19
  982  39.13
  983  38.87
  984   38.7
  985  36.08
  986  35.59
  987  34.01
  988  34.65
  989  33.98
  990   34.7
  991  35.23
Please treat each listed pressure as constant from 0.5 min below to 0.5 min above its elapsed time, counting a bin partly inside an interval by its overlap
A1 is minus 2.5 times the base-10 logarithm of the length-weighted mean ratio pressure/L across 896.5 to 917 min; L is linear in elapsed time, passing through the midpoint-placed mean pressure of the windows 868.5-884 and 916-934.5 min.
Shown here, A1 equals 0.17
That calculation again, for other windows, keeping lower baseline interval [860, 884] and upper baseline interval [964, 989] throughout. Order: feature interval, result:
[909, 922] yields 0.253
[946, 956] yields 0.128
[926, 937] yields 0.108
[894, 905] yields 0.216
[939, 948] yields 0.093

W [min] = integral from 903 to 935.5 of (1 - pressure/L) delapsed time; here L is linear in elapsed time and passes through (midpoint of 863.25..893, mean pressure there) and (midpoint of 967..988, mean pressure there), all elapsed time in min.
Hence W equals 4.9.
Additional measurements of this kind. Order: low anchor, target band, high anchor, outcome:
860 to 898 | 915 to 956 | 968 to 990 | 3.4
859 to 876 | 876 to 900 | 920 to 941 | 2.6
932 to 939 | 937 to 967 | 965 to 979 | 1.0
